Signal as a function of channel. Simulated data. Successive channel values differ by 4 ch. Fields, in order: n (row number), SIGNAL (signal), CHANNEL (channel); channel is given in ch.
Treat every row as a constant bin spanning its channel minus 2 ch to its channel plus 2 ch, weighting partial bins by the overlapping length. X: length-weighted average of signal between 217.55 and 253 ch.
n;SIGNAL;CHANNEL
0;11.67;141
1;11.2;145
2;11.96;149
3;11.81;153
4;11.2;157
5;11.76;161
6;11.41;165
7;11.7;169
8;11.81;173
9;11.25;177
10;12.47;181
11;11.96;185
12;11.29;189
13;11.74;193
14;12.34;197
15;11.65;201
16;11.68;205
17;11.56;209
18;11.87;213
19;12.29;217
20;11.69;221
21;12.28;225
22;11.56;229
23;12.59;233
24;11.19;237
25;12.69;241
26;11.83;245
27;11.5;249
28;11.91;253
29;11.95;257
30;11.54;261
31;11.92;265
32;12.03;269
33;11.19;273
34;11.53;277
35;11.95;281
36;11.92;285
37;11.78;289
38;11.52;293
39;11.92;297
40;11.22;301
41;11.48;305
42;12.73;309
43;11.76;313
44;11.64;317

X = 11.9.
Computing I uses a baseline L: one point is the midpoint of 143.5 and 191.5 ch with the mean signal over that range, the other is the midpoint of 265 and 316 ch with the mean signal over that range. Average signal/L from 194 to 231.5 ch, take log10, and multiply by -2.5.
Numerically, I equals -0.02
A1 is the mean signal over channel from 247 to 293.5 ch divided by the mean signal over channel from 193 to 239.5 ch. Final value 1.0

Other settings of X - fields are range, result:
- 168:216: 11.8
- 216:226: 12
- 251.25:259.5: 11.9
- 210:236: 12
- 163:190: 11.7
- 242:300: 11.8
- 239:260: 12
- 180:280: 11.8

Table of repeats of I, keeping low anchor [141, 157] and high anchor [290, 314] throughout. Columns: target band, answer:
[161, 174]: 0.00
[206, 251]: -0.02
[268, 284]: 0.01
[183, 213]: -0.01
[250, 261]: -0.01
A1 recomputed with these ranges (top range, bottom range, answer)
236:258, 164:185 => 1.01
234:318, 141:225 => 1.00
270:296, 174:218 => 0.99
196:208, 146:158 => 1.01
